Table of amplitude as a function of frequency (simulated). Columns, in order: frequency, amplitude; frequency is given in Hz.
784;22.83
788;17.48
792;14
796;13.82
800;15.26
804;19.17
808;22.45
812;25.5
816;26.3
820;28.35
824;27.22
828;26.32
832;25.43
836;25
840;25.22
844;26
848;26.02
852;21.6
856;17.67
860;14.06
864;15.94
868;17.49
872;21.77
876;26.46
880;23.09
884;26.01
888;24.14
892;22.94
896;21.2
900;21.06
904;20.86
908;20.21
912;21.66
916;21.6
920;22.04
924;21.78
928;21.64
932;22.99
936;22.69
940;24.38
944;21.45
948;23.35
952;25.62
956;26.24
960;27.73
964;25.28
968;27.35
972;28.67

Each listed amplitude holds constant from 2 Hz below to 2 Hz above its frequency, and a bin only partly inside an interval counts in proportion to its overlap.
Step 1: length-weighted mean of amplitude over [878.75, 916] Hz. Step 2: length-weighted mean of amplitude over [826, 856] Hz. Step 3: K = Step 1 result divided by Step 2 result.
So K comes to 0.91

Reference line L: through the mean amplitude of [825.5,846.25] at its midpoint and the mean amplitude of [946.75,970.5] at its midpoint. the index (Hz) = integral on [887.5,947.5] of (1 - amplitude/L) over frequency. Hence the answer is 9.0 Hz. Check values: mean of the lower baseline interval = 25.6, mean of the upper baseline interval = 26.1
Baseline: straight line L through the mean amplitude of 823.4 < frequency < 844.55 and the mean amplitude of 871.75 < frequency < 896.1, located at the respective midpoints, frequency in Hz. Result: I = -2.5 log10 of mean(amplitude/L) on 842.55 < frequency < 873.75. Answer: 0.24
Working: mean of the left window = 25.8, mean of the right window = 24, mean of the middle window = 20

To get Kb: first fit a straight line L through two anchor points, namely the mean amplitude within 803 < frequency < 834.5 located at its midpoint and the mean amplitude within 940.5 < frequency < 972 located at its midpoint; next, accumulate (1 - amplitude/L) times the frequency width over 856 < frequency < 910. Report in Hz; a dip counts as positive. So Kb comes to 9.20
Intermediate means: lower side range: 25.3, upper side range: 25.5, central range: 21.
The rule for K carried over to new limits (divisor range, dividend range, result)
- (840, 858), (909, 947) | 0.96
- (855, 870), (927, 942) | 1.42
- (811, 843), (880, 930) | 0.85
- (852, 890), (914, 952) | 1.09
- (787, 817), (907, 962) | 1.21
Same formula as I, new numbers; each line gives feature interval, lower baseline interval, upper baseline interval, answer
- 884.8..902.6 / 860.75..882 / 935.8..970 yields -0.04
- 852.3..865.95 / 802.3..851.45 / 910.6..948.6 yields 0.41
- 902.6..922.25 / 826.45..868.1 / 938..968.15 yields 0.12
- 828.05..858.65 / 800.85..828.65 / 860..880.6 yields -0.07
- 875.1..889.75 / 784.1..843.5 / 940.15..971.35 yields -0.04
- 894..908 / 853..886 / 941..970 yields 0.06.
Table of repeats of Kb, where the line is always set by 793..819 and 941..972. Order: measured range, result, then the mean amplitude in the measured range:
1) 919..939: 1.81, 22.3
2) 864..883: 0.83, 21.7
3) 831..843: -2.10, 25.3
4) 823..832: -2.22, 26.4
